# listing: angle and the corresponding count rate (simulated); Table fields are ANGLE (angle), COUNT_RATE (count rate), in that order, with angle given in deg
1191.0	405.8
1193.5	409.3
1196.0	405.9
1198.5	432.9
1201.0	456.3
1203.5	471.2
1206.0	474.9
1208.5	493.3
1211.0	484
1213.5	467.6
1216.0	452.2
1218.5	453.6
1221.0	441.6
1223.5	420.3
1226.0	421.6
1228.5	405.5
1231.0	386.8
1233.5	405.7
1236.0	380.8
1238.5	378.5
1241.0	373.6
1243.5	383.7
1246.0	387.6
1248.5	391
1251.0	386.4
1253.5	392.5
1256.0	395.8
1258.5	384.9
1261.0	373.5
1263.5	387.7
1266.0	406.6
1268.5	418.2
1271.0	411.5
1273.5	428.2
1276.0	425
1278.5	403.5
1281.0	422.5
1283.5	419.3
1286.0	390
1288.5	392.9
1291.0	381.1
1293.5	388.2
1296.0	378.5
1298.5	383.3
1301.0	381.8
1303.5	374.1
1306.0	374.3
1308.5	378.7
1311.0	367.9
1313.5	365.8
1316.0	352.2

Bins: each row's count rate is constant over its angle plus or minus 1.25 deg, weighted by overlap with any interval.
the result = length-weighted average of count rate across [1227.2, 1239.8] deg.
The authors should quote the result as 392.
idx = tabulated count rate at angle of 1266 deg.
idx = 406.6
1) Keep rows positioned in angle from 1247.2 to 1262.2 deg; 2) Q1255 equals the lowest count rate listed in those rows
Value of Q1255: 373.5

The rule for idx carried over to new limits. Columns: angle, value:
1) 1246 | 387.6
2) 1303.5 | 374.1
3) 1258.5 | 384.9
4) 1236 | 380.8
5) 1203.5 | 471.2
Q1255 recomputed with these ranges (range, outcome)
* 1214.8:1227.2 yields 420.3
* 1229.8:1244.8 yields 373.6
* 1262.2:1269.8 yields 387.7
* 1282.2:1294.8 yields 381.1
